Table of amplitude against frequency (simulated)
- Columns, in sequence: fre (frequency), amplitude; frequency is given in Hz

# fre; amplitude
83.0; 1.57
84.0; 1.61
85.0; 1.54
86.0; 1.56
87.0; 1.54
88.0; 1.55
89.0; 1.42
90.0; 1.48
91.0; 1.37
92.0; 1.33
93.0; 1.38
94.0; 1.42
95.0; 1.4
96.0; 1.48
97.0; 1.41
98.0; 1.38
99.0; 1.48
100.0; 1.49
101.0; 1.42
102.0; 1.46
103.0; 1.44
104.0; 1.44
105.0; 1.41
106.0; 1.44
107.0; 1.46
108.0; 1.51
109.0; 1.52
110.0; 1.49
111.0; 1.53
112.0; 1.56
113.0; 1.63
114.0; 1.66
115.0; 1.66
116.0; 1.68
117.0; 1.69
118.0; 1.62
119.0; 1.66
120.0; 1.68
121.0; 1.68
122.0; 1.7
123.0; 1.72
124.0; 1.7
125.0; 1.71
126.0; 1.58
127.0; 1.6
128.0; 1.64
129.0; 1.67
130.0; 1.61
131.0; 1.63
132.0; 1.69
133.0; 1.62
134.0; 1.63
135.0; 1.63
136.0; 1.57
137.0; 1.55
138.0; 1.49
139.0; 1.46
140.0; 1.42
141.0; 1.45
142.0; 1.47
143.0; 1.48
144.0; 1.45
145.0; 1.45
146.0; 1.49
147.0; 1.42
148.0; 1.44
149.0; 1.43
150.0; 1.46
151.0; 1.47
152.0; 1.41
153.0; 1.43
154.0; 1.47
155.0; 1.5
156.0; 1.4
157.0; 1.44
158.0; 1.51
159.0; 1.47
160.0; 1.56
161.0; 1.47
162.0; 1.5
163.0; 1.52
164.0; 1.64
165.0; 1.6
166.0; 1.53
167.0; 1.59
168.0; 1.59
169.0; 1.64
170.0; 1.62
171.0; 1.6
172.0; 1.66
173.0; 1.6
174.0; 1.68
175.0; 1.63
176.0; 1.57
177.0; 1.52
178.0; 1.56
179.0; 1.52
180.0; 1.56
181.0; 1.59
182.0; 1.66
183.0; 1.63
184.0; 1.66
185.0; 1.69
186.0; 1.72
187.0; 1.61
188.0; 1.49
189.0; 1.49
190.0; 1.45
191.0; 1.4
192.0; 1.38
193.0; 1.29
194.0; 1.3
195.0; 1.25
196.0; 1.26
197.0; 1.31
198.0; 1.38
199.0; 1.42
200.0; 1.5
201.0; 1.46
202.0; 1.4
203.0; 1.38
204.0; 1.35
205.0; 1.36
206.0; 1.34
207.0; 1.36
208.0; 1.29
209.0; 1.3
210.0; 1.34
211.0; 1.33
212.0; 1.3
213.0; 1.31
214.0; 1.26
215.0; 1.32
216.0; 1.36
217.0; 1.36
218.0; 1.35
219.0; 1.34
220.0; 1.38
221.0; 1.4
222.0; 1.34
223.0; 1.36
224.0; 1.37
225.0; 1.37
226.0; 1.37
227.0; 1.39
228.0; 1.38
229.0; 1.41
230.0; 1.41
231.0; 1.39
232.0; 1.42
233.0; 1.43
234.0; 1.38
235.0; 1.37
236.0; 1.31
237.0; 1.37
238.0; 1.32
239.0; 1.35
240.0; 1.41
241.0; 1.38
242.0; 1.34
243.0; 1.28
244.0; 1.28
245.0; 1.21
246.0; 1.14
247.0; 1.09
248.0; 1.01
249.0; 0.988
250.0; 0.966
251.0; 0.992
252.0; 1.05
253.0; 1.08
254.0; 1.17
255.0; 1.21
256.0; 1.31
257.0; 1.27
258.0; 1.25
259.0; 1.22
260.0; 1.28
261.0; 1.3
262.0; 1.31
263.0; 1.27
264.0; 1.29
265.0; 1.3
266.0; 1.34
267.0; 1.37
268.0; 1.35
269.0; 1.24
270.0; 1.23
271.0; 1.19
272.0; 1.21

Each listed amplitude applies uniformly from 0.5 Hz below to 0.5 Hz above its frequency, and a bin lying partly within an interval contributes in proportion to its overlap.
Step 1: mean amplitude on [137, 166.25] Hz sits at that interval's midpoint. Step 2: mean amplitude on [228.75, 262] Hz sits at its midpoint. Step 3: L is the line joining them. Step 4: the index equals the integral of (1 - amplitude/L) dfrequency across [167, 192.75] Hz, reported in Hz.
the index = -3.1 Hz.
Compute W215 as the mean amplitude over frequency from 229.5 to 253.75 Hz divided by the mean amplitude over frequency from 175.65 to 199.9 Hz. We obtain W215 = 0.8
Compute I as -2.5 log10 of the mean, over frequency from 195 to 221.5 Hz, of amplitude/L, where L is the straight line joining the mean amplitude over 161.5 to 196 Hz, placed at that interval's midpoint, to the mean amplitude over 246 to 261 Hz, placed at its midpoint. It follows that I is 0.03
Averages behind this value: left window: 1.55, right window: 1.14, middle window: 1.35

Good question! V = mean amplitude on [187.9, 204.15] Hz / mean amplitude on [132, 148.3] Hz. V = 0.9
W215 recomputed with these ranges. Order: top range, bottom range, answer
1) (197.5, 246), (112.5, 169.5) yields 0.87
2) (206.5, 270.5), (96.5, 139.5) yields 0.82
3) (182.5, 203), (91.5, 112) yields 1.00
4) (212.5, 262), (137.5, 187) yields 0.84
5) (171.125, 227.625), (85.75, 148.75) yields 0.94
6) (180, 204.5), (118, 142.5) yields 0.91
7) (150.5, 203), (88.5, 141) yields 0.98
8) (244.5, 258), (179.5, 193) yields 0.72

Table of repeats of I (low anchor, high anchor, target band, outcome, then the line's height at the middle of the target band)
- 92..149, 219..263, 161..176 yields -0.114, 1.44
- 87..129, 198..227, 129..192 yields -0.069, 1.45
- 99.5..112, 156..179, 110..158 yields -0.033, 1.51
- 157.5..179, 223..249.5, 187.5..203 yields 0.065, 1.47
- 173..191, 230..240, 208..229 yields 0.072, 1.44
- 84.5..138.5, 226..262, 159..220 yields -0.066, 1.38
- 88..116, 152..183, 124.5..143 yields -0.045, 1.51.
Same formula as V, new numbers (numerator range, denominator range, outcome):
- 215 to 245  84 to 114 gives 0.93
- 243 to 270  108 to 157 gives 0.77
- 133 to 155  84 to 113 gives 1.01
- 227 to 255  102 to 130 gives 0.79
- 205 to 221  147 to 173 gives 0.88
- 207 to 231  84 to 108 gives 0.93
